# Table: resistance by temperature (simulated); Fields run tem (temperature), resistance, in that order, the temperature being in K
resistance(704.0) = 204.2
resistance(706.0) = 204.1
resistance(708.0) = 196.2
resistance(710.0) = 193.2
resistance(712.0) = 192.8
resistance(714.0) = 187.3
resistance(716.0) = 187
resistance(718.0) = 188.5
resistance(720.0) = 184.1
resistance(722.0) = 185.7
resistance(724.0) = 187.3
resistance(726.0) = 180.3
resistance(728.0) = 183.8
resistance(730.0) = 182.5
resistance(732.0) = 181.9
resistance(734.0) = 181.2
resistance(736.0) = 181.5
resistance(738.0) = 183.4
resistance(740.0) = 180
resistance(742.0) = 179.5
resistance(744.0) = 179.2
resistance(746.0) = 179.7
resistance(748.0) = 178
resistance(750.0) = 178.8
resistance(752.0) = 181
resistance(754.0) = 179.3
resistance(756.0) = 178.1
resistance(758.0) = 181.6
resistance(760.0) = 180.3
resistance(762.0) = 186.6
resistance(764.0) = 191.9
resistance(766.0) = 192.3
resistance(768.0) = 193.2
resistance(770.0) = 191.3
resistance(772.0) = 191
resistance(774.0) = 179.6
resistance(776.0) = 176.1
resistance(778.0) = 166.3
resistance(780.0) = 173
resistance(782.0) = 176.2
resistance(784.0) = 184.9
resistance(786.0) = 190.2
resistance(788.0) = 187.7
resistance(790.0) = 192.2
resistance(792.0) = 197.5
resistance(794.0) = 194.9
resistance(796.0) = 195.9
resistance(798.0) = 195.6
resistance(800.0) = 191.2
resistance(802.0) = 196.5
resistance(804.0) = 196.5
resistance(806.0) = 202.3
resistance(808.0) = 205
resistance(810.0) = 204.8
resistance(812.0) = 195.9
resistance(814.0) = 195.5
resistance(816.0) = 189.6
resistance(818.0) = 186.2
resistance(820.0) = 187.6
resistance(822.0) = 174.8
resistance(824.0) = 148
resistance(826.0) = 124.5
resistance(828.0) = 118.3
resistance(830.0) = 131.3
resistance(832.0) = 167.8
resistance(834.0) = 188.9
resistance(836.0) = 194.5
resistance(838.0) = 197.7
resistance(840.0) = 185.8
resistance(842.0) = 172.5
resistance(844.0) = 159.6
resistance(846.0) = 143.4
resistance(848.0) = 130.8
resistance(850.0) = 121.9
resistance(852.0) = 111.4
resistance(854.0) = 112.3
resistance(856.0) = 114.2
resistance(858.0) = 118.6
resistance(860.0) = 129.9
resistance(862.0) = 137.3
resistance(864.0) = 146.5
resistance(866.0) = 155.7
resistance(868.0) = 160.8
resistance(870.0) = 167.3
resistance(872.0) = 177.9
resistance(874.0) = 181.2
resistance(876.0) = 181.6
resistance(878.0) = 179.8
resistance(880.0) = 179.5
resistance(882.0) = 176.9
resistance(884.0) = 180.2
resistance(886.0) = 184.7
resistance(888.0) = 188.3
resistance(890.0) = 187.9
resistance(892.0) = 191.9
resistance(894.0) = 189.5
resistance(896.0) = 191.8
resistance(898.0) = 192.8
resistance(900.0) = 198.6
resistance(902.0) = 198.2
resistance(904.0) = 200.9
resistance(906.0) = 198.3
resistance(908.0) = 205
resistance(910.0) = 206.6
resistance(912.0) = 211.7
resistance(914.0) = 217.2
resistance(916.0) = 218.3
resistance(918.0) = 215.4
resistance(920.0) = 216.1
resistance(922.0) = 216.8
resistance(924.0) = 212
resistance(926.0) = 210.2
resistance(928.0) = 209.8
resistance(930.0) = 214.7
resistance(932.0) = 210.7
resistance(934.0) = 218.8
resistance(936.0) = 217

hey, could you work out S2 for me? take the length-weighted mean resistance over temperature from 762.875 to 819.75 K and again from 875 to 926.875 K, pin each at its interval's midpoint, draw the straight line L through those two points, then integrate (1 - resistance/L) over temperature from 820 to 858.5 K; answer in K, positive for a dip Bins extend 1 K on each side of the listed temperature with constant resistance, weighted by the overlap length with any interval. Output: 8.8 K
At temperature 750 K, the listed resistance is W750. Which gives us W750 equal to 178.8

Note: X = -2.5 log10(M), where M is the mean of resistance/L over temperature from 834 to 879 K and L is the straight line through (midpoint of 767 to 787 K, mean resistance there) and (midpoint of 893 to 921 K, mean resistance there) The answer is 0.26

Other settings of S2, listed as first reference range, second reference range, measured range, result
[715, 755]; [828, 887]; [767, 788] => -1.1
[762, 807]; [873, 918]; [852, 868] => 5.1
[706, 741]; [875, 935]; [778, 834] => 3.2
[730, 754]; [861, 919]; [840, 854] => 3.3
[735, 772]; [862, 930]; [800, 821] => -1.0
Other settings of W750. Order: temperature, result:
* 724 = 187.3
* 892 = 191.9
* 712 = 192.8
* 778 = 166.3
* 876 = 181.6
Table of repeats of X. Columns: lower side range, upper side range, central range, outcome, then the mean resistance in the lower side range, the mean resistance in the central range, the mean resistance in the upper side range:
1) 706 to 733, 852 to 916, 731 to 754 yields 0.03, 188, 180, 176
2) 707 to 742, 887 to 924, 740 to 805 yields 0.03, 186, 185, 203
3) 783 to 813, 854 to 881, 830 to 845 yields -0.03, 195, 178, 155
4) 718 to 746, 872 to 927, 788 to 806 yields -0.04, 182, 195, 197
